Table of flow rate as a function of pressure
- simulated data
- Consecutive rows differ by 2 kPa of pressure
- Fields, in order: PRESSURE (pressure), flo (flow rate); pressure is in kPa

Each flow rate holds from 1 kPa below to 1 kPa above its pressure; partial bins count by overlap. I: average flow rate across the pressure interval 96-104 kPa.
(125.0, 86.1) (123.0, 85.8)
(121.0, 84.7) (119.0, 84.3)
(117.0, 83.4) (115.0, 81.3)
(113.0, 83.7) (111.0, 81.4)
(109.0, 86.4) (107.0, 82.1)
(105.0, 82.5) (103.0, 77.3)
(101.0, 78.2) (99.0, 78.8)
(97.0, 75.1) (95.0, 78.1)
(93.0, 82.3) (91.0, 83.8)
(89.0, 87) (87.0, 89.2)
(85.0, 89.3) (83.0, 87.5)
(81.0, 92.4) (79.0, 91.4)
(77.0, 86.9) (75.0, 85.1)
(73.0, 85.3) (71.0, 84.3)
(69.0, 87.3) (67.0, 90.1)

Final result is 77.3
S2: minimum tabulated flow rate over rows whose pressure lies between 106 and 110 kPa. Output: 82.1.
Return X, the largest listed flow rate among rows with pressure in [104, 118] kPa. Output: 86.4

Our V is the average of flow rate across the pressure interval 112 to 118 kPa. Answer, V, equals 82.8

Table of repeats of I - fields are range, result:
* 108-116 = 83.2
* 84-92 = 87.3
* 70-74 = 84.8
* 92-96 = 80.2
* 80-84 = 90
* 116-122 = 84.1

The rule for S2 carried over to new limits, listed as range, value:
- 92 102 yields 75.1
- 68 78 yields 84.3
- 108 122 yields 81.3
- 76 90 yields 86.9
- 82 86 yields 87.5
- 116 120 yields 83.4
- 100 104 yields 77.3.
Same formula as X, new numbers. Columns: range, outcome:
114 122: 84.7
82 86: 89.3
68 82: 92.4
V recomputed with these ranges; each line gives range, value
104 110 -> 83.7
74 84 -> 88.7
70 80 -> 86.6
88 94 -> 84.4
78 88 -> 90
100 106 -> 79.3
